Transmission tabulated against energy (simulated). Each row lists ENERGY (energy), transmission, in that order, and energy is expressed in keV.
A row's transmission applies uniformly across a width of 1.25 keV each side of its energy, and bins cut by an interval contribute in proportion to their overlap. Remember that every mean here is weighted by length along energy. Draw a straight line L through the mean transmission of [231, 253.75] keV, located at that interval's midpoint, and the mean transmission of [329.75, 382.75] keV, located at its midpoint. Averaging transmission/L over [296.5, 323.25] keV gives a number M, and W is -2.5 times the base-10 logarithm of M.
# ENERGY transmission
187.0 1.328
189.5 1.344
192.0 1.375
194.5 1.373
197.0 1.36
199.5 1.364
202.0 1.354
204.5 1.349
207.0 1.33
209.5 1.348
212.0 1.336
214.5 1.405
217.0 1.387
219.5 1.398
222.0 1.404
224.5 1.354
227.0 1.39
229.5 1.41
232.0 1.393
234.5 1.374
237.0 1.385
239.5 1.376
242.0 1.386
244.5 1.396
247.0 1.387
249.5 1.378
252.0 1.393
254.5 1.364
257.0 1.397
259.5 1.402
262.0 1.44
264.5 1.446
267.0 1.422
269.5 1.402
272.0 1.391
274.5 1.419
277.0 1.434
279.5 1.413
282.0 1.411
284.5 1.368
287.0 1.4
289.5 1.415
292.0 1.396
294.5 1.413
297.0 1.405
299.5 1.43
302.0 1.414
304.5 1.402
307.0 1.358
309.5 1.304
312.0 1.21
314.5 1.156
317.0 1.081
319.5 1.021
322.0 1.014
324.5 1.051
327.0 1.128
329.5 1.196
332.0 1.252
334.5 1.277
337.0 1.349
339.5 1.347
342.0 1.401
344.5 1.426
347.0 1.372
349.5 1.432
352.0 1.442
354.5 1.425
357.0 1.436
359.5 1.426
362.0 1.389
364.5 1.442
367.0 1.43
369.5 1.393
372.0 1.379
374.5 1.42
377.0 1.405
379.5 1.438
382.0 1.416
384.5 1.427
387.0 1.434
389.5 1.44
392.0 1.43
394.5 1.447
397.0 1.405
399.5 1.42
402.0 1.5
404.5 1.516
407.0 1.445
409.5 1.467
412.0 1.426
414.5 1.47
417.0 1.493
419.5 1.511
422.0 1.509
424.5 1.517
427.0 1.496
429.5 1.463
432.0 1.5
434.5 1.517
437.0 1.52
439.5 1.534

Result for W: 0.11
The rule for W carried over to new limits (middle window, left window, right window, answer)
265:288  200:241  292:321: -0.069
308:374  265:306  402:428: 0.112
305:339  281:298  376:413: 0.184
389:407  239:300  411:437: 0.019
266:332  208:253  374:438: 0.084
